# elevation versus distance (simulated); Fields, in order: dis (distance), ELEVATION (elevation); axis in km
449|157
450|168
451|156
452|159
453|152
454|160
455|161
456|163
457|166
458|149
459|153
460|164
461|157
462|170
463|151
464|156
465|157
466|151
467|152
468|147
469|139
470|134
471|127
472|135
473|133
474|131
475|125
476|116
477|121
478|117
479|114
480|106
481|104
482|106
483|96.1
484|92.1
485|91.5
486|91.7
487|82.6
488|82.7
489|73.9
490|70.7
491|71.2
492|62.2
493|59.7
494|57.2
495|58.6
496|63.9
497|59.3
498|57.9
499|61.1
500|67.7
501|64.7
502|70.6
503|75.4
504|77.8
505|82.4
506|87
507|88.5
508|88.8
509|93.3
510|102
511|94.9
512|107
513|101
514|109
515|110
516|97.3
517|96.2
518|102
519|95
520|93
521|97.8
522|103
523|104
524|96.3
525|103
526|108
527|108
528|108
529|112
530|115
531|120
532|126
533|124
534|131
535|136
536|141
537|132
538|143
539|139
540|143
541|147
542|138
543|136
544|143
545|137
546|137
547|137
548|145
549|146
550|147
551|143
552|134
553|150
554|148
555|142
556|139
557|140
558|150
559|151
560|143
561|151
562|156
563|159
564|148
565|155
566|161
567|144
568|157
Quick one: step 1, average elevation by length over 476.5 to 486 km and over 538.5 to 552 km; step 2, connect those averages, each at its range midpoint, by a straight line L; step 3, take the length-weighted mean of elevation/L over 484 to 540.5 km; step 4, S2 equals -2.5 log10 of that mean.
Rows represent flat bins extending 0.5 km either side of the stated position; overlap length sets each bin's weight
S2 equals 0.28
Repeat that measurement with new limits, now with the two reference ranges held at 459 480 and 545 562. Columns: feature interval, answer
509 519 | 0.37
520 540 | 0.20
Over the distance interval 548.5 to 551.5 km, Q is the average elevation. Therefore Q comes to 145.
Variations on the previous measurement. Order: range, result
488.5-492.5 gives 69.5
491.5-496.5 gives 60.3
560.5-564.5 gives 154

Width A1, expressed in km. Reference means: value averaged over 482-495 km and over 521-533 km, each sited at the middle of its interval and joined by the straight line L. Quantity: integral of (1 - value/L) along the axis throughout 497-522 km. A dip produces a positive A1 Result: 2.0 km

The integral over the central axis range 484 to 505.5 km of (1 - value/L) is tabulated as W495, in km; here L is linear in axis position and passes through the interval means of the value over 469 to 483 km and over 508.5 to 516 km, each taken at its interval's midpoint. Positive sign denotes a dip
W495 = 7.7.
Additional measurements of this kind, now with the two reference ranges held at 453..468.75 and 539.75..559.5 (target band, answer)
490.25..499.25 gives 5.3 km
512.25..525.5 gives 4.2 km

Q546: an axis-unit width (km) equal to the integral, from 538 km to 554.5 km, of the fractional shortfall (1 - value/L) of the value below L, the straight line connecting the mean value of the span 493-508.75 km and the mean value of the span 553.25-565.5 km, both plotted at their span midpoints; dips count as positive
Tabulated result -1.4 km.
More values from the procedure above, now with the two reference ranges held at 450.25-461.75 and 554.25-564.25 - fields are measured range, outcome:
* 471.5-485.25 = 3.7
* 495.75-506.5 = 5.9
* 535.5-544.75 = 0.6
